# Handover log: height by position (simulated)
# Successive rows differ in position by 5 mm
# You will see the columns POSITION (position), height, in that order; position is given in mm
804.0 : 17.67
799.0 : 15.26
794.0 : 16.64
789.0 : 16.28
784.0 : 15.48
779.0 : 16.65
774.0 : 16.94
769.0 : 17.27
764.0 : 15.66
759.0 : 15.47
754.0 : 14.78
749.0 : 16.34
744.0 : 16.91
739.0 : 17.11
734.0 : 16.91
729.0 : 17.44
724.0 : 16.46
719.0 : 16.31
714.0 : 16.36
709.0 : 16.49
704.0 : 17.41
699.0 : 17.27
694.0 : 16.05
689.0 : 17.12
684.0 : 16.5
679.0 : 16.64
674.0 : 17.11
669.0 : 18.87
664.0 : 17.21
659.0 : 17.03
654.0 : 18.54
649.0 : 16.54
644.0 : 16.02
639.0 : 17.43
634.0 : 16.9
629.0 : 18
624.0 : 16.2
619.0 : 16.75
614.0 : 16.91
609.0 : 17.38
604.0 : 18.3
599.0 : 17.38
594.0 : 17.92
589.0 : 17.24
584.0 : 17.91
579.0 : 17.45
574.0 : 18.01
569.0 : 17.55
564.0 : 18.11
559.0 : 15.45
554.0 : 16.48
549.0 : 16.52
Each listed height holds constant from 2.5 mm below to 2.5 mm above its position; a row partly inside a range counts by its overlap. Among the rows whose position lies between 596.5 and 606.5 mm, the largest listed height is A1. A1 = 18.3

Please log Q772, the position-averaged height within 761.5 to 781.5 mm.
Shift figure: 16.6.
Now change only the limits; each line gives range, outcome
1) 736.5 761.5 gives 16.1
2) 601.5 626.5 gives 17.1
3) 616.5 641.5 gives 17.1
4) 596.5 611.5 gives 17.7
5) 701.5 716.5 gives 16.8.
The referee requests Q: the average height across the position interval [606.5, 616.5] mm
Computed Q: 17.1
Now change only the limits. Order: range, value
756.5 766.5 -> 15.6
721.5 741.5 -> 17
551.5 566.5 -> 16.7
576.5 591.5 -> 17.5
